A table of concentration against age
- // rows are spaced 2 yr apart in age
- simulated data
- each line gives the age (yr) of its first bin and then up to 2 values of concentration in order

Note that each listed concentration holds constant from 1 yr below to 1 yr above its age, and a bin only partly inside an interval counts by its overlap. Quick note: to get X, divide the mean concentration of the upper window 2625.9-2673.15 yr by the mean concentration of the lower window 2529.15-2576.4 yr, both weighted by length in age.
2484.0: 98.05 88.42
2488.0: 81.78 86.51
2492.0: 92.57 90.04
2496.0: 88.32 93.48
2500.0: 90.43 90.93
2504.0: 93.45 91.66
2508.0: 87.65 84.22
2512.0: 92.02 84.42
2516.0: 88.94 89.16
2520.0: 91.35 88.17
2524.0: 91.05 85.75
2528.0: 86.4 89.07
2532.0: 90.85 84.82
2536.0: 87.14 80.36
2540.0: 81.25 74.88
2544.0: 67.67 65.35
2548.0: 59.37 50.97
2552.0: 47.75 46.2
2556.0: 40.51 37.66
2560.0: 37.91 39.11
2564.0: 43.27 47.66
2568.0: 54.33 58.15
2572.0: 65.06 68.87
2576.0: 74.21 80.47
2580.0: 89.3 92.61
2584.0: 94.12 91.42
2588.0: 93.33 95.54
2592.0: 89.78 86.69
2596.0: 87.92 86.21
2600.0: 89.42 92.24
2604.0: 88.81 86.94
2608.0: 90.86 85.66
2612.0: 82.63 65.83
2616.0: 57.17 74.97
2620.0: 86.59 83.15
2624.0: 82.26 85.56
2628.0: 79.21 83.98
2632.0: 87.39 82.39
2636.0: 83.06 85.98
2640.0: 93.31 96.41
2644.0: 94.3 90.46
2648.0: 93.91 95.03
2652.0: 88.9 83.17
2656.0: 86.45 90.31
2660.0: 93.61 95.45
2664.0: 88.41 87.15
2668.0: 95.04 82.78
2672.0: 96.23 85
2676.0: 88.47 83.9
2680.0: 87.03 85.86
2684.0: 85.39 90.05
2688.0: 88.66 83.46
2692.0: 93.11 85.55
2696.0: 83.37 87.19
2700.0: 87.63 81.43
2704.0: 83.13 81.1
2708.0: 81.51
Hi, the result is 1.44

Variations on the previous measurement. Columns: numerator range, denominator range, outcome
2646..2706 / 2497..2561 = 1.14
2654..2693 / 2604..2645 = 1.06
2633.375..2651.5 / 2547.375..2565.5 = 2.04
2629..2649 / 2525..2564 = 1.36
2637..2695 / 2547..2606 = 1.27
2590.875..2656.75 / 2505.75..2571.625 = 1.21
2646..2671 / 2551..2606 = 1.26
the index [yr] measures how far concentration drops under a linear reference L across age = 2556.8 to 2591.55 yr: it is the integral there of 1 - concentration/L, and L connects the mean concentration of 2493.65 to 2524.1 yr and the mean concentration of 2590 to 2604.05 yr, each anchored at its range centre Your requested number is 8.1 yr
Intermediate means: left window 89.7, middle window 68.6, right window 89.2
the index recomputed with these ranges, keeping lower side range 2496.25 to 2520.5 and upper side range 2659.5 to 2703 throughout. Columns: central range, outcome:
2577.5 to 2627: 1.73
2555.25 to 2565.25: 5.53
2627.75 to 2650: -0.13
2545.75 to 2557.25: 5.00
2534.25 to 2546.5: 1.69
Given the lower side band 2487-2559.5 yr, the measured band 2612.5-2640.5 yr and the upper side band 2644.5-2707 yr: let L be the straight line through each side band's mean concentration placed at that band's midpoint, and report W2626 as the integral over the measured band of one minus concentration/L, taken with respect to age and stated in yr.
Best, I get 1.5 yr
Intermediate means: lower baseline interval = 79.5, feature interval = 80.6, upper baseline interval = 88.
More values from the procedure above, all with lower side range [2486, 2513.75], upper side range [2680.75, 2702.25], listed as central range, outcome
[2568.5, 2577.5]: 2.2 yr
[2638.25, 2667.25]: -1.3 yr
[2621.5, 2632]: 0.5 yr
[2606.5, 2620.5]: 1.6 yr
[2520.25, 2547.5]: 2.0 yr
